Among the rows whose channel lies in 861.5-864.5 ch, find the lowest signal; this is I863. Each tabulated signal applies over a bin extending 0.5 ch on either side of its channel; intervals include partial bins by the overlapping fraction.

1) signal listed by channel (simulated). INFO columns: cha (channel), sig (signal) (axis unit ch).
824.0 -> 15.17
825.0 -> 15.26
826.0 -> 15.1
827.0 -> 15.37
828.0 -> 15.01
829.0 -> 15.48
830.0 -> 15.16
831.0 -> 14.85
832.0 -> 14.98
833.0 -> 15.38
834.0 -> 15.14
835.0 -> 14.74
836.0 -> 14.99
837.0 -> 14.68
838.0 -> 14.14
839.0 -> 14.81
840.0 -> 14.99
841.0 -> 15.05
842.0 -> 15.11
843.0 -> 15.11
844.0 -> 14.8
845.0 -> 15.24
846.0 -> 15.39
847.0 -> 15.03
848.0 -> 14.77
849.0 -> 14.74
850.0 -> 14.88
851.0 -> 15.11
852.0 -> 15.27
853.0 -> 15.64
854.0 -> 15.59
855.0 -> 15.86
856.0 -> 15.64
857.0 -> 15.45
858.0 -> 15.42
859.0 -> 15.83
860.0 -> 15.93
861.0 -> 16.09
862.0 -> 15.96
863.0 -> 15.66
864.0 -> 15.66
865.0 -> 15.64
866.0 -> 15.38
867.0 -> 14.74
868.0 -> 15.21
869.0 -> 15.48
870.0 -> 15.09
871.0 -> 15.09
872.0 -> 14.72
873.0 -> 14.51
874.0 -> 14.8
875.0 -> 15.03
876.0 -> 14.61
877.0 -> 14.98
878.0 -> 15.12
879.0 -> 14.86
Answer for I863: 15.66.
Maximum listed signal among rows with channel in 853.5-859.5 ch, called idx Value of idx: 15.86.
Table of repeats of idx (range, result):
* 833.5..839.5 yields 15.14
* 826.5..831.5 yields 15.48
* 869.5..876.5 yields 15.09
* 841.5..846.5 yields 15.39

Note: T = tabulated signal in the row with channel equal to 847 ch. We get 15.03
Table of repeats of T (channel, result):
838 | 14.14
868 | 15.21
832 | 14.98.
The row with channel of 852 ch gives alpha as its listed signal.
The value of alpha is 15.27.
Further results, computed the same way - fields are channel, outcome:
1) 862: 15.96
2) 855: 15.86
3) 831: 14.85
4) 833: 15.38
